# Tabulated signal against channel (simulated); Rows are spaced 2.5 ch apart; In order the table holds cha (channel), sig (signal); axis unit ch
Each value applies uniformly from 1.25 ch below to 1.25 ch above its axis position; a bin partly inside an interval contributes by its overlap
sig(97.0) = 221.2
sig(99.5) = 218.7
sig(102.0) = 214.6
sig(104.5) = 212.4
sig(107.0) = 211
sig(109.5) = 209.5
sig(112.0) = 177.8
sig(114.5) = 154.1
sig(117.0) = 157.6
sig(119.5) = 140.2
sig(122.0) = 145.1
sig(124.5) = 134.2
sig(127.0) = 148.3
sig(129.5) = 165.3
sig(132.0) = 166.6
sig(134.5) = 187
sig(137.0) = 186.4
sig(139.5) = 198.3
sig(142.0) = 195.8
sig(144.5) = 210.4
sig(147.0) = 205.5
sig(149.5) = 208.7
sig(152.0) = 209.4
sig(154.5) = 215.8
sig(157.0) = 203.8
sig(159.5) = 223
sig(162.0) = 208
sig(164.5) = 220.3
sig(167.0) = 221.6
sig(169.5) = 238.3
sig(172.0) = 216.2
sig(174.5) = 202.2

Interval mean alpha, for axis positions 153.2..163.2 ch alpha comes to 213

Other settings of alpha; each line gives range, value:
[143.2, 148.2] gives 208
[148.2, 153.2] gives 209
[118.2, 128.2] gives 142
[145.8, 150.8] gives 207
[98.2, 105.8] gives 215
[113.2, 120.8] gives 151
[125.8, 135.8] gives 167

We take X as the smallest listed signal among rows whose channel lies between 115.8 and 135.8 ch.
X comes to 134.2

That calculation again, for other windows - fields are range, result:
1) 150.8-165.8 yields 203.8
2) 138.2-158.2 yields 195.8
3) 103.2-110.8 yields 209.5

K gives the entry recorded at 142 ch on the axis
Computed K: 195.8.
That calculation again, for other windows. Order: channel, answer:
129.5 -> 165.3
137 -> 186.4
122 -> 145.1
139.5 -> 198.3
